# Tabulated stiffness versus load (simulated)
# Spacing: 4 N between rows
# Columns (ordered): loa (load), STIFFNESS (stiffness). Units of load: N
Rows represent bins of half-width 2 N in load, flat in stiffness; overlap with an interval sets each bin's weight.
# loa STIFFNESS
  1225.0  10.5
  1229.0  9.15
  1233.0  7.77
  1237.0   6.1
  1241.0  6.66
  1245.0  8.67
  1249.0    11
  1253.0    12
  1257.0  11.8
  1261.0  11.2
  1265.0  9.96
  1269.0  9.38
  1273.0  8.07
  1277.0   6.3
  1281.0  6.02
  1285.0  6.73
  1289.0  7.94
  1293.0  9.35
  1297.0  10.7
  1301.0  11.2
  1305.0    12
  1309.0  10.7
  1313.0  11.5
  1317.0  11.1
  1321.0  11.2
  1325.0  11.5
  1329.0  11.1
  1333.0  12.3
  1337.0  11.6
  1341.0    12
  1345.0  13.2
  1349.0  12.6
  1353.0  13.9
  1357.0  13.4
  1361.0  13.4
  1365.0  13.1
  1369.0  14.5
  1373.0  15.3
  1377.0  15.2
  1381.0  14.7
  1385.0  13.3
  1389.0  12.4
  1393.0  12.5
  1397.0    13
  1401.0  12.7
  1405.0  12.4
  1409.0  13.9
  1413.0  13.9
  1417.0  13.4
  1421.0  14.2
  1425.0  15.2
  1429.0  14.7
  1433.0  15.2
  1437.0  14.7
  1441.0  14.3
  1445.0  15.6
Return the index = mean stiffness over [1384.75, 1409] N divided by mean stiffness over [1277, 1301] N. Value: 1.5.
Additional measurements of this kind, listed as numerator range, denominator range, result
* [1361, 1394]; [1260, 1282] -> 1.64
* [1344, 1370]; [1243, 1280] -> 1.38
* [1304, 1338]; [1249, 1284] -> 1.22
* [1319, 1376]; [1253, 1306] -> 1.38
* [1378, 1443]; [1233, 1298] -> 1.57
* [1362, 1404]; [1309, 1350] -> 1.16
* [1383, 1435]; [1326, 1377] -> 1.04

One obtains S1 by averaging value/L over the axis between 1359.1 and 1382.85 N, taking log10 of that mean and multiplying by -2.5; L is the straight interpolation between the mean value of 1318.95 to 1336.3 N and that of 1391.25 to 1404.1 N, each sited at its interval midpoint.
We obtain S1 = -0.17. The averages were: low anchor 11.5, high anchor 12.7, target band 14.4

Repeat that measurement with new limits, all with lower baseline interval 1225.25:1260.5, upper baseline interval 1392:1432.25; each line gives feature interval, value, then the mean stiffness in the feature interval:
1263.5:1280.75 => 0.23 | 8.14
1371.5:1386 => -0.15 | 14.7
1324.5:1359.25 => -0.05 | 12.4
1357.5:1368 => -0.08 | 13.4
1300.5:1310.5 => -0.04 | 11.3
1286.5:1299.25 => 0.15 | 9.26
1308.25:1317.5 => 0.00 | 11.2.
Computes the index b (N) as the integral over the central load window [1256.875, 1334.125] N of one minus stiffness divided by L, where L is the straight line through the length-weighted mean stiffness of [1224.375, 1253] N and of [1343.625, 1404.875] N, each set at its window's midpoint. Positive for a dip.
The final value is 5.75 N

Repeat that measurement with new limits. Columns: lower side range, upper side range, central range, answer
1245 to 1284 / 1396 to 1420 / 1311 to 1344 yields -1.43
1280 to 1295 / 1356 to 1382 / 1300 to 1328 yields -4.59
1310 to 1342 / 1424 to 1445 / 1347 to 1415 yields -1.89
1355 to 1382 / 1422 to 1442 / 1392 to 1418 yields 2.56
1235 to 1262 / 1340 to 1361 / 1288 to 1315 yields 2.00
